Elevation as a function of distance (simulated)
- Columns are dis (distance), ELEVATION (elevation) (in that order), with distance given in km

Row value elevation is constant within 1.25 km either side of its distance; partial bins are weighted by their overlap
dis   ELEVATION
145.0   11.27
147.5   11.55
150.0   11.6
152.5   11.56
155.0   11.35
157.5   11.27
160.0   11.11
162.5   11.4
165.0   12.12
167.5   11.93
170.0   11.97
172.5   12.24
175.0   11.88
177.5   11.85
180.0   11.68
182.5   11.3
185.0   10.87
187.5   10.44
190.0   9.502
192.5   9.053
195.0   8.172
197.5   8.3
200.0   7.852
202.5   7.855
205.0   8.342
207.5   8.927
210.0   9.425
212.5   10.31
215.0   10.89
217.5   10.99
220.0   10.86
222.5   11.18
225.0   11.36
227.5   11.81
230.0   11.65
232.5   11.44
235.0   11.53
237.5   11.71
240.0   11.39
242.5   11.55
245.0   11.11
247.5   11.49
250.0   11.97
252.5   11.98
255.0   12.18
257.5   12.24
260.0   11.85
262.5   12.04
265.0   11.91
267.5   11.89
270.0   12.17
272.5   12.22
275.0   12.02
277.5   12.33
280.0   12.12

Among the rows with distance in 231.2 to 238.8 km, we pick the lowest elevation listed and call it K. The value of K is 11.44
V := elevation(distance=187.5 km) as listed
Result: 10.44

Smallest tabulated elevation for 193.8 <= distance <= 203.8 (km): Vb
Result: 7.852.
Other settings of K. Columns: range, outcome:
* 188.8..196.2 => 8.172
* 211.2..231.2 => 10.31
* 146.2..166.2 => 11.11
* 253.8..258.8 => 12.18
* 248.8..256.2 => 11.97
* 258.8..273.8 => 11.85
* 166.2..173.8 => 11.93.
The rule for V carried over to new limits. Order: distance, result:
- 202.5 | 7.855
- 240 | 11.39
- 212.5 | 10.31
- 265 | 11.91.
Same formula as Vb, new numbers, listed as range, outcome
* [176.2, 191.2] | 9.502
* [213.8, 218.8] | 10.89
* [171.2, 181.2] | 11.68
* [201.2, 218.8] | 7.855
